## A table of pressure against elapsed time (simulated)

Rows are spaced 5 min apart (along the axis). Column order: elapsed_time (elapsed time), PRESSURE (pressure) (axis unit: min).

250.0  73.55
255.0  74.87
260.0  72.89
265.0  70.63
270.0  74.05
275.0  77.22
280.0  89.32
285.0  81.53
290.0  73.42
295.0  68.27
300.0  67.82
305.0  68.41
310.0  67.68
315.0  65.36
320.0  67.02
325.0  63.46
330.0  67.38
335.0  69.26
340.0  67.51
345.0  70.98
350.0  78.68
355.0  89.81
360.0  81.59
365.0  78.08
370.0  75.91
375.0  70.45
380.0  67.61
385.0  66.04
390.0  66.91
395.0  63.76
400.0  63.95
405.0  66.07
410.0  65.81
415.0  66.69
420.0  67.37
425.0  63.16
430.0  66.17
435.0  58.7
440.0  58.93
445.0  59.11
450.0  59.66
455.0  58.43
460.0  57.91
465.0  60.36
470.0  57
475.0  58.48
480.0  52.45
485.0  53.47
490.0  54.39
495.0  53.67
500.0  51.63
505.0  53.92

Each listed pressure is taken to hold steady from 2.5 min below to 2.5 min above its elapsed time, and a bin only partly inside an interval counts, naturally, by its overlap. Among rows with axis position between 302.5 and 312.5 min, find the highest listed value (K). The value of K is 68.41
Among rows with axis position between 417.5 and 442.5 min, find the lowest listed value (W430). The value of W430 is 58.7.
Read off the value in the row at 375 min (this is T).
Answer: 70.45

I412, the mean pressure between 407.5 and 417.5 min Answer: 66.2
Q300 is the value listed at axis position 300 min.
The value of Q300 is 67.82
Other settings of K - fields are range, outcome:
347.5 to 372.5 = 89.81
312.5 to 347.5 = 70.98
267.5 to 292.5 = 89.32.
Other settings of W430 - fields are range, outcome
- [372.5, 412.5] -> 63.76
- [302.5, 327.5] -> 63.46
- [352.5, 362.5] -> 81.59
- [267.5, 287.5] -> 74.05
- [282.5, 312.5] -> 67.68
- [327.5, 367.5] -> 67.38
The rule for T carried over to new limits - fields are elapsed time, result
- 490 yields 54.39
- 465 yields 60.36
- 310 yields 67.68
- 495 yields 53.67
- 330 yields 67.38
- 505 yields 53.92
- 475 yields 58.48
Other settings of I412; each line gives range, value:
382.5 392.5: 66.5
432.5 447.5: 58.9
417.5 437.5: 63.9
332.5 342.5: 68.4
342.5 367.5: 79.8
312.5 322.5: 66.2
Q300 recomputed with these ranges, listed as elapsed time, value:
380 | 67.61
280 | 89.32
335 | 69.26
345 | 70.98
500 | 51.63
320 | 67.02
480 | 52.45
